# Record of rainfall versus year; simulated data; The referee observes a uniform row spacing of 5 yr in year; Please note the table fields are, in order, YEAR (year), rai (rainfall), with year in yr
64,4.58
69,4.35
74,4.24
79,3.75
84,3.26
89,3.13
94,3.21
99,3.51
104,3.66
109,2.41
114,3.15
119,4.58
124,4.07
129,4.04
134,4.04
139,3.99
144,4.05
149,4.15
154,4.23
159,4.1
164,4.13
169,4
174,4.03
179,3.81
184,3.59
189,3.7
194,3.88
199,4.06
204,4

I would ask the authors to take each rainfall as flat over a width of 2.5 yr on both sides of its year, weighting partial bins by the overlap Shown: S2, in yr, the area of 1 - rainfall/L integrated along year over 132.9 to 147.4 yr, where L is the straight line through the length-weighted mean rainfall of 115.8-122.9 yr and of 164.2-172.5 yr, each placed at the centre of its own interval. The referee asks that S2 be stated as 0.61 yr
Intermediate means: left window 4.34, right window 4.04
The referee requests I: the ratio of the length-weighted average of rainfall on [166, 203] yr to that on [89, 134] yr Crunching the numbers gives 1.1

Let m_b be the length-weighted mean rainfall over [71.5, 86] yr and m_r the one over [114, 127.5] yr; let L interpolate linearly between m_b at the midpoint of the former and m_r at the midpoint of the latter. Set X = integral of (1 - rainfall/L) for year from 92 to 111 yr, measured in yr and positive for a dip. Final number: 3.47 yr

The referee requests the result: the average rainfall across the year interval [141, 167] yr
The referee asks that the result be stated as 4.13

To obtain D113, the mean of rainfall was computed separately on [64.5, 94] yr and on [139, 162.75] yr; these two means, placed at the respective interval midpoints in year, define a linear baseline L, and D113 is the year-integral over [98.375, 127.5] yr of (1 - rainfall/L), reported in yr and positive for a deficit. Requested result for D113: 2.6 yr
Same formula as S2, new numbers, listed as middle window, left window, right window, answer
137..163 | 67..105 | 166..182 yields -1.69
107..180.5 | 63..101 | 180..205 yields -2.79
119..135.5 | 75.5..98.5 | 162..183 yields -2.14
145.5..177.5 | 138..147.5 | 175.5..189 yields -1.70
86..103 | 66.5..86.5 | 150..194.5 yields 2.58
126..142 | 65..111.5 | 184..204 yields -1.52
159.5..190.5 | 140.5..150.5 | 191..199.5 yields 0.77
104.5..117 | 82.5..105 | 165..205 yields 1.63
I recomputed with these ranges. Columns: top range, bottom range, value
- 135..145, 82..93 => 1.26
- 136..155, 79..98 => 1.24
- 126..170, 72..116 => 1.21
